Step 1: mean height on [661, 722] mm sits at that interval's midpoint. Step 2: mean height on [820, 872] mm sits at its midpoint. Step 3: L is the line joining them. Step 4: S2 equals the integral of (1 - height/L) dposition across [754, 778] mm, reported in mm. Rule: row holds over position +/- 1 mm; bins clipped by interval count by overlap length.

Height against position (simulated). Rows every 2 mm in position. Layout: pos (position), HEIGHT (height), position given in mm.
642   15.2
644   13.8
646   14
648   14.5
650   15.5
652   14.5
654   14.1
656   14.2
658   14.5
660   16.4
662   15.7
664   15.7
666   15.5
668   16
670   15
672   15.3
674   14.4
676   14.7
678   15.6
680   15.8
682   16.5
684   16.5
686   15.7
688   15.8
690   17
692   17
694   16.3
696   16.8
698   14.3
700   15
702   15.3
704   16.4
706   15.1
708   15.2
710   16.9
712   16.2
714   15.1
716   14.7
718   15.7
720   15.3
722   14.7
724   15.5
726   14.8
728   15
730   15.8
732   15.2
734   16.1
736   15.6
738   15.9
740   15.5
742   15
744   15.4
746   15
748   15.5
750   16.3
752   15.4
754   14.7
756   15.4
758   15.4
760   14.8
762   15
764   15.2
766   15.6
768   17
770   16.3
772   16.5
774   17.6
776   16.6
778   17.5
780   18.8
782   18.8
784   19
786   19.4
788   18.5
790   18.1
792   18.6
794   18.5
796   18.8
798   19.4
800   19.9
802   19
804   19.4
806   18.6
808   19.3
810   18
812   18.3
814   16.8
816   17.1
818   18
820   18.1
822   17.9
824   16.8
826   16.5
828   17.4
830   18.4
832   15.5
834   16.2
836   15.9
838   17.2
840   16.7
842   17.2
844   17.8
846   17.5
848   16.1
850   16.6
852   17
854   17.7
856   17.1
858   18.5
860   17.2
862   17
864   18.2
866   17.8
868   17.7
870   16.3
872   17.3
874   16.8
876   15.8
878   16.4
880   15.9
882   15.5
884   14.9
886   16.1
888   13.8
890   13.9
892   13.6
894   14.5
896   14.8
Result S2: 0.63 mm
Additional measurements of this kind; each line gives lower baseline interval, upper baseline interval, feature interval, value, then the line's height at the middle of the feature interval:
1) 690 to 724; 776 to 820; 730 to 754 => 1.8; 16.8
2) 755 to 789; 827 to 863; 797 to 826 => -2.2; 17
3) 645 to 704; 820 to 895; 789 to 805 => -2.7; 16.2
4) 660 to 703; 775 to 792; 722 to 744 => 2.1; 17.1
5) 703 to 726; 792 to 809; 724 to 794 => 4.1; 17.4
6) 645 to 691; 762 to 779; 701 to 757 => 1.9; 16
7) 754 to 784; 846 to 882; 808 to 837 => -0.9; 16.8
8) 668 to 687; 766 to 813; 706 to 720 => 0.7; 16.4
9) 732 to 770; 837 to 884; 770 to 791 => -2.8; 15.9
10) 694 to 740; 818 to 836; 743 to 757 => 0.5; 16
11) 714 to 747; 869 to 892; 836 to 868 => -3.5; 15.6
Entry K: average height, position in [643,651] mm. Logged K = 14.4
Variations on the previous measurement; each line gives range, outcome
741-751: 15.4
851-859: 17.6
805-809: 19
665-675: 15.2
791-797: 18.6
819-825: 17.6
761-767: 15.3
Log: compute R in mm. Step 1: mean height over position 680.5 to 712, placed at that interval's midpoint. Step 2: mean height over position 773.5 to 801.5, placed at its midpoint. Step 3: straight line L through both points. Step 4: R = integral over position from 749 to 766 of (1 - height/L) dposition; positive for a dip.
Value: 2.3 mm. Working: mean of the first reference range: 16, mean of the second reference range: 18.6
